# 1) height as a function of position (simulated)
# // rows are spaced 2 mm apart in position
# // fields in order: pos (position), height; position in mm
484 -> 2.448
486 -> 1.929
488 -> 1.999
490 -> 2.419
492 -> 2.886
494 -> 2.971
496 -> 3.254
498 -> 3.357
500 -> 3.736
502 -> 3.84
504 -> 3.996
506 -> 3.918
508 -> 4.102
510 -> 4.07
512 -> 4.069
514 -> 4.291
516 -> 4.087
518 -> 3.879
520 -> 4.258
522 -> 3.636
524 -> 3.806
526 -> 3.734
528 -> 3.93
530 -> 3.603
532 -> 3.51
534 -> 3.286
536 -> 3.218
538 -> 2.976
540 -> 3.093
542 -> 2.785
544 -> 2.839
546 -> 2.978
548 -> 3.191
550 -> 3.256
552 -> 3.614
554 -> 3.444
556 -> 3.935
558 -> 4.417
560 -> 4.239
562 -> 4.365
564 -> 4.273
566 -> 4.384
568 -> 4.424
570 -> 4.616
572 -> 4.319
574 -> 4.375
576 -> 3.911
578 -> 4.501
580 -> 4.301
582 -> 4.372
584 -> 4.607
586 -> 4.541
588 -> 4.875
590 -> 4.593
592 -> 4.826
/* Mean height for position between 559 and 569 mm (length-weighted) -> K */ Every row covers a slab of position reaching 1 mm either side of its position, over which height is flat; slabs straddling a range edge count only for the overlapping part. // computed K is 4.34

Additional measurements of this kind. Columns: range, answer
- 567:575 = 4.43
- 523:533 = 3.72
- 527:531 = 3.77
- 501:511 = 3.99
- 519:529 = 3.87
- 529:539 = 3.32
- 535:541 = 3.1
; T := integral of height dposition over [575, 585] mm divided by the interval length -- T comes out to 4.34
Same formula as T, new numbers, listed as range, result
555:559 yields 4.18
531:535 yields 3.4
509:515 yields 4.14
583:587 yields 4.57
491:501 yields 3.24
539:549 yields 2.98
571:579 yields 4.28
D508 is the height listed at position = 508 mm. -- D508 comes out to 4.102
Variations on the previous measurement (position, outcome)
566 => 4.384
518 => 3.879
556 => 3.935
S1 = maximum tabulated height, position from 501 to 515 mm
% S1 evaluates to 4.291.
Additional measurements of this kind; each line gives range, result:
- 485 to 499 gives 3.357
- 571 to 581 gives 4.501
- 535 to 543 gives 3.218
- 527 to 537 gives 3.93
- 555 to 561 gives 4.417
